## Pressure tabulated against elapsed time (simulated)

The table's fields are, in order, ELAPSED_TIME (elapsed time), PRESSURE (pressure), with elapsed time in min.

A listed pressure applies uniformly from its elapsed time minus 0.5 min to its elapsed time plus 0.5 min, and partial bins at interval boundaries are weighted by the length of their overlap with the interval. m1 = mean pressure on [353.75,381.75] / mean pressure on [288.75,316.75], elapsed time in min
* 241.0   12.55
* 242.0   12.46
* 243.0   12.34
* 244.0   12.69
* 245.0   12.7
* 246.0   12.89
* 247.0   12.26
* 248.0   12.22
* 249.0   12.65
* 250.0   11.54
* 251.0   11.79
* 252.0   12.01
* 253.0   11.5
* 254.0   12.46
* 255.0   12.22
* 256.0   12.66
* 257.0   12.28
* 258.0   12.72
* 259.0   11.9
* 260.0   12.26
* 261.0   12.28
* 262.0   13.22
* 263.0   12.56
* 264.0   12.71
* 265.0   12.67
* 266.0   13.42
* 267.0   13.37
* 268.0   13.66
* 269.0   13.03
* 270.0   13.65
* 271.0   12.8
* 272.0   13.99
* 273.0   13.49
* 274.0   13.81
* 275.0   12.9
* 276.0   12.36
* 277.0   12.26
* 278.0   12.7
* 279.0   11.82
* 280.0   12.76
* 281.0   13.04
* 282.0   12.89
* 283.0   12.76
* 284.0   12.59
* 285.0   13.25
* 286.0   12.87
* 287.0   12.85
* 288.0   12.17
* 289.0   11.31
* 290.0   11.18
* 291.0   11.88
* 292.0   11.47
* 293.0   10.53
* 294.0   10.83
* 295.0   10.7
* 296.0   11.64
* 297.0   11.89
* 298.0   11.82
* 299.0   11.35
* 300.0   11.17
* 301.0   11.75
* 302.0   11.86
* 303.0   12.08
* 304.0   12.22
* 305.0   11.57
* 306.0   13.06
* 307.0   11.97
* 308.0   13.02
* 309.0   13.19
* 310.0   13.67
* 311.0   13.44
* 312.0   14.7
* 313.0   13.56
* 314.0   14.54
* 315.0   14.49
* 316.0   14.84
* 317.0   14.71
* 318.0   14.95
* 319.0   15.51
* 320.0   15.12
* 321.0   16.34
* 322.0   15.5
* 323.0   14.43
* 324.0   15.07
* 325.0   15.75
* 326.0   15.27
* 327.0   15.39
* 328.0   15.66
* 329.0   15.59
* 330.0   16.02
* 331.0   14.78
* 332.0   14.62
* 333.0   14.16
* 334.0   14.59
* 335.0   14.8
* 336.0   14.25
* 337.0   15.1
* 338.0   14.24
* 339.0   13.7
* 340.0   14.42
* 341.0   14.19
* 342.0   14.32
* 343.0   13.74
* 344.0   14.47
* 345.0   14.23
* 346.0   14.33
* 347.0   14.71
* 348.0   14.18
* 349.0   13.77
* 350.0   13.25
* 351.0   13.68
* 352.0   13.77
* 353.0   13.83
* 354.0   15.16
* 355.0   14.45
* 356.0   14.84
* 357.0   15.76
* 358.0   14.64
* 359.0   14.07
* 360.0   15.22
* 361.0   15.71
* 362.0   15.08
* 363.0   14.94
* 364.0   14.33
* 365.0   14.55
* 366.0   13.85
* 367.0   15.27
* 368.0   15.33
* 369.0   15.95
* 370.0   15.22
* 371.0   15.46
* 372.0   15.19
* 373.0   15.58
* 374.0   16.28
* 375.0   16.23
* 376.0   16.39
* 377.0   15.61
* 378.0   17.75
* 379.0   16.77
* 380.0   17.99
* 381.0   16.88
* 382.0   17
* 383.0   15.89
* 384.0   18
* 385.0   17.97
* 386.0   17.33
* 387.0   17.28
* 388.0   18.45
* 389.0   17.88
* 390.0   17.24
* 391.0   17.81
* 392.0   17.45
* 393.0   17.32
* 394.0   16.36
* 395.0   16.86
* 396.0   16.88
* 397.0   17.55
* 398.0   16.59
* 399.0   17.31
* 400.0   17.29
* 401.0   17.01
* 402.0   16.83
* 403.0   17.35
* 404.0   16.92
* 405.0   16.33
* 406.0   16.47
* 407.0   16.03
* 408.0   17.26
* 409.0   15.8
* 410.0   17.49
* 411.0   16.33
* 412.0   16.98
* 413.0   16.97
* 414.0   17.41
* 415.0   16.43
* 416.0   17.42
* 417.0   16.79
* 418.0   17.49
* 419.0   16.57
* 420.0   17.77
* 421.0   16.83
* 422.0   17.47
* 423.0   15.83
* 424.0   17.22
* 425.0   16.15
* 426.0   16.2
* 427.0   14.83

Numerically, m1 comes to 1.26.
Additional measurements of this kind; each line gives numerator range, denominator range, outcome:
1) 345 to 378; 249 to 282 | 1.18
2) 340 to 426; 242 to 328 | 1.24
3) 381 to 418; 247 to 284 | 1.35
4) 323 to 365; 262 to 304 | 1.18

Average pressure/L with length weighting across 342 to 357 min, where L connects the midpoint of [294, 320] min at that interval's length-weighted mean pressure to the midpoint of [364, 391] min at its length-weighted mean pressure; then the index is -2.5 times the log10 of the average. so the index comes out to 0.06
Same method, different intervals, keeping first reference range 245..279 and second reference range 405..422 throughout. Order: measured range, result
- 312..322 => -0.054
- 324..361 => 0.021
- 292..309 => 0.170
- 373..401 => -0.062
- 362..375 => 0.030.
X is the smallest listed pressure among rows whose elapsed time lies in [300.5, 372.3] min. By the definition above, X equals 11.57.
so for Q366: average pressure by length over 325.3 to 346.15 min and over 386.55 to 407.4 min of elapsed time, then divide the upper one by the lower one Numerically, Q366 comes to 1.2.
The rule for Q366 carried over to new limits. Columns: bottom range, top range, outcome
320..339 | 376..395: 1.15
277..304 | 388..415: 1.42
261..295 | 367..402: 1.33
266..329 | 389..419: 1.29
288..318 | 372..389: 1.36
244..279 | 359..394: 1.29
